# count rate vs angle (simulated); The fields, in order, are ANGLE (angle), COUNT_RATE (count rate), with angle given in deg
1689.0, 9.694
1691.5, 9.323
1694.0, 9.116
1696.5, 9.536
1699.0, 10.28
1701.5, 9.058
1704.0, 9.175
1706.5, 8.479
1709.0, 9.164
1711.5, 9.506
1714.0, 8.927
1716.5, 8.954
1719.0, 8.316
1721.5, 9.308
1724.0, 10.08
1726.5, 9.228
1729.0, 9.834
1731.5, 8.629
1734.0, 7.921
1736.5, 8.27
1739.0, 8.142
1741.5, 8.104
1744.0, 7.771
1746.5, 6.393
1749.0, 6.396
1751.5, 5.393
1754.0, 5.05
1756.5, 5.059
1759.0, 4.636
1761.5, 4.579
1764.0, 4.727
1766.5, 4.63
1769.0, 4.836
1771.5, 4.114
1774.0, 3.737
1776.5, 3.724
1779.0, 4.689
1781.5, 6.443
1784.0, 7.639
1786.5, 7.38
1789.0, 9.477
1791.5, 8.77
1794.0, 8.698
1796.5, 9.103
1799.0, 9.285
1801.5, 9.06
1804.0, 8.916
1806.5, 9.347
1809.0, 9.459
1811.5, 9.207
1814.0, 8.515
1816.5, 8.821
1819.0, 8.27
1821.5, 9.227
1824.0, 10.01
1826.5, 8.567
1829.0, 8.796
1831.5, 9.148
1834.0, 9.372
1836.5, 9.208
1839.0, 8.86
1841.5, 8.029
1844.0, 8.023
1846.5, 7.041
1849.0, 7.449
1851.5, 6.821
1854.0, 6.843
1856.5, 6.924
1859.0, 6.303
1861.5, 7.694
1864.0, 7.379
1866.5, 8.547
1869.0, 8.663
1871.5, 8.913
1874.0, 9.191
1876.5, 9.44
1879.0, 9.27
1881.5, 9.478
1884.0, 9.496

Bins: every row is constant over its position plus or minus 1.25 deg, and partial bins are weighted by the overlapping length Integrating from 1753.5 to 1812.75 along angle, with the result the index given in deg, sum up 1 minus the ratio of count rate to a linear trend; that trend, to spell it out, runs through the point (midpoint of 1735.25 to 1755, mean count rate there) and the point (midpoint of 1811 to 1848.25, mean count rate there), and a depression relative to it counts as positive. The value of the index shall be 7.9 deg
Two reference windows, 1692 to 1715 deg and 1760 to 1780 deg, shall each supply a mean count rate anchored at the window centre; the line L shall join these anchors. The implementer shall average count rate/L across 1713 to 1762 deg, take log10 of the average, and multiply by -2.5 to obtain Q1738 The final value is -0.11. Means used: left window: 9.25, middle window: 7.59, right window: 4.38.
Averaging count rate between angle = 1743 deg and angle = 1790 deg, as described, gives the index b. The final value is 5.58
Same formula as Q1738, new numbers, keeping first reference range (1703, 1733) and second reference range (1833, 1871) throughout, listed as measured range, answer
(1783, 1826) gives -0.078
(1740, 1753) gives 0.286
